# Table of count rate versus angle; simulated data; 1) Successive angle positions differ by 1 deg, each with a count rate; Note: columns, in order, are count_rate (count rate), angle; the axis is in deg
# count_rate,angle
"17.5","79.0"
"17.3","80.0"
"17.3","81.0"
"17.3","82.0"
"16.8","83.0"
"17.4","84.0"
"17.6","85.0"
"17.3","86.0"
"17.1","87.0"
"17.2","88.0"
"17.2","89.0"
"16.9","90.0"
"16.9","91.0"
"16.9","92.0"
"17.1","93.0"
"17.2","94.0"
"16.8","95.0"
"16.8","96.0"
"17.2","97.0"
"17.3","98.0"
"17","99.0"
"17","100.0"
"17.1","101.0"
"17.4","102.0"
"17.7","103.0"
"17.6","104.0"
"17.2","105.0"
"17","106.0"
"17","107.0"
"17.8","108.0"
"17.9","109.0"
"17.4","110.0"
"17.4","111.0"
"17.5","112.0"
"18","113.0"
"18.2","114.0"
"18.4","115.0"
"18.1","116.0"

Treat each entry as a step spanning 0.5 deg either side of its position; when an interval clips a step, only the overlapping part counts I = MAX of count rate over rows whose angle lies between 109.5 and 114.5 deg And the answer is 18.2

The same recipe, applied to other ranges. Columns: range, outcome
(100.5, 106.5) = 17.7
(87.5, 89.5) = 17.2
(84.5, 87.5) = 17.6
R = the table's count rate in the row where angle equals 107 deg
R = 17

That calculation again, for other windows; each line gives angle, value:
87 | 17.1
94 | 17.2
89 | 17.2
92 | 16.9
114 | 18.2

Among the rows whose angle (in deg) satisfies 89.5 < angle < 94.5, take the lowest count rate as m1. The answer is 16.9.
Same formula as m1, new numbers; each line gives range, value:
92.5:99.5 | 16.8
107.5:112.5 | 17.4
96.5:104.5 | 17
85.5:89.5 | 17.1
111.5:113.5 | 17.5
